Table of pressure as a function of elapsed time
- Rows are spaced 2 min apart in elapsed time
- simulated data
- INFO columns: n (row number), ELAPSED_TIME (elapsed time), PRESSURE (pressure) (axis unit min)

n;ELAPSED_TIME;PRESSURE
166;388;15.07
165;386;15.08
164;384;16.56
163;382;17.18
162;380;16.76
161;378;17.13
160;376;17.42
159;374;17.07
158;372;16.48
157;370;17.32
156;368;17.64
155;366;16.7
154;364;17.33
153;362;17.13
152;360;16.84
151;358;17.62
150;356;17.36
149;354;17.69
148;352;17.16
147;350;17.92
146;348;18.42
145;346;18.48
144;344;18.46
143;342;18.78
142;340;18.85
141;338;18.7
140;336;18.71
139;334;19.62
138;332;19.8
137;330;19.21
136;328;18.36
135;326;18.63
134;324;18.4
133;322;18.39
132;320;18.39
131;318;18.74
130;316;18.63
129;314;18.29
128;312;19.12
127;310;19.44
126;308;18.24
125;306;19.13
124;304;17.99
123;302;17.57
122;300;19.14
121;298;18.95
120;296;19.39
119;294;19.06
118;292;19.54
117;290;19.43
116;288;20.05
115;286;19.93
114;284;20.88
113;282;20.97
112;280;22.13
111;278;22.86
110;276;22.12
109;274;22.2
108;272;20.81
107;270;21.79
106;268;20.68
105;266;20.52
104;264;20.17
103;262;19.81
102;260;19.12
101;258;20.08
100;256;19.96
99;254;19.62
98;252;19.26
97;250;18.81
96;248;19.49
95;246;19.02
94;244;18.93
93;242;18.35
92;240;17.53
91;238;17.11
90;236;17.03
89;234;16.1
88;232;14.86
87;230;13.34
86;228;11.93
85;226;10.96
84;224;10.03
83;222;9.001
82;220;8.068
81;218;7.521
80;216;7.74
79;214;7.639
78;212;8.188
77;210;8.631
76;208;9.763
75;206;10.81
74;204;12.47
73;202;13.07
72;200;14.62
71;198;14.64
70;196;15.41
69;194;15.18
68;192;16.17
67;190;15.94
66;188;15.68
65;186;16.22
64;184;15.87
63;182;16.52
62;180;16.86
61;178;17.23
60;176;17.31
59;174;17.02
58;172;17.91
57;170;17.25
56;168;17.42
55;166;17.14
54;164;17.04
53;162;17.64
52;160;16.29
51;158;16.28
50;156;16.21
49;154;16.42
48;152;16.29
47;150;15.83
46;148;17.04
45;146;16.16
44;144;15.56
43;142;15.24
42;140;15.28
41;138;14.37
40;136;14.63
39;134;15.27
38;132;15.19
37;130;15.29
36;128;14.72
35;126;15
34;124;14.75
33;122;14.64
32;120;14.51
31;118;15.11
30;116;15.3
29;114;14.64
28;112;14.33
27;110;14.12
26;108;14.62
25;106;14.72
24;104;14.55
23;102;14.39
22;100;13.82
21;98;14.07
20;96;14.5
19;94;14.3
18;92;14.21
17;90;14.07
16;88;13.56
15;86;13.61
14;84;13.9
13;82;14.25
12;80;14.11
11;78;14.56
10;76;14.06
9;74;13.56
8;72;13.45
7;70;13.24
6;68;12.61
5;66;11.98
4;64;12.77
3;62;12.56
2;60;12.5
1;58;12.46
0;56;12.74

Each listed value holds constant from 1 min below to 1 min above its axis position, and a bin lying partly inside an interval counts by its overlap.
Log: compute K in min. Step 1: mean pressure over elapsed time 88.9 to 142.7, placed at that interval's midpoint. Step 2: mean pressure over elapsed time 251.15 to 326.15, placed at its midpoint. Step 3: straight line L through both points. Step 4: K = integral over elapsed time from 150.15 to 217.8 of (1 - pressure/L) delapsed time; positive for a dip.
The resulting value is 7.3 min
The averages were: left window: 14.6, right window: 19.7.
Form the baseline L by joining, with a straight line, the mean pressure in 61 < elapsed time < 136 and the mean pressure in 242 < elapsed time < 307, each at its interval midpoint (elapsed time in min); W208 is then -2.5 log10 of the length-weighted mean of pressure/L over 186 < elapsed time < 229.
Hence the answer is 0.45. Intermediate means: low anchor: 14.2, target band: 11.7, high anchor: 20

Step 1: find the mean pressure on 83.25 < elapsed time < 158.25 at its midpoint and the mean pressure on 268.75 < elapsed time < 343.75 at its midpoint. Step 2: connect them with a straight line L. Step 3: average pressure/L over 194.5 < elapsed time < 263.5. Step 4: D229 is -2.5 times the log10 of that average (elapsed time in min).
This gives 0.22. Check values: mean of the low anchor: 14.9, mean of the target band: 14.4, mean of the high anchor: 19.5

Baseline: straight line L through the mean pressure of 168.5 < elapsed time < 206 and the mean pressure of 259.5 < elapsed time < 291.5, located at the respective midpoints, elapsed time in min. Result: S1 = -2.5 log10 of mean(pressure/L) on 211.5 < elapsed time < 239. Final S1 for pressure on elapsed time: 0.49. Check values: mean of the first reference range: 15.7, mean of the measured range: 11.5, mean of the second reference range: 20.8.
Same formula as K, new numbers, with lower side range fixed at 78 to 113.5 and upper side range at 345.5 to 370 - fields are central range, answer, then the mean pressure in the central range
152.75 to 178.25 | -3.24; 17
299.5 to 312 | -1.31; 18.6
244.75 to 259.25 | -2.94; 19.4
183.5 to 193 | -0.38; 16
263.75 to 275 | -3.23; 21.1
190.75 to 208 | 1.86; 13.8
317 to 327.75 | -0.91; 18.5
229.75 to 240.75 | -0.13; 16.1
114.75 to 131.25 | -0.42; 14.9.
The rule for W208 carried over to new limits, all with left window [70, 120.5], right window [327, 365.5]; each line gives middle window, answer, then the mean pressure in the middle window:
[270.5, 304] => -0.17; 20.3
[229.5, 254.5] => -0.07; 17.7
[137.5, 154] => -0.05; 15.8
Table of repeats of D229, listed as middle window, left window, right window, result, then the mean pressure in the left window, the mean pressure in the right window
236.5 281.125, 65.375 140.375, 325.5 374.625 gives -0.198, 14.3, 18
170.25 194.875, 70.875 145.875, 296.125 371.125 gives -0.052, 14.5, 18.3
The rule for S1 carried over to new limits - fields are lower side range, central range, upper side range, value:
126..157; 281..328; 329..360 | -0.07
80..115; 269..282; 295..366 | -0.25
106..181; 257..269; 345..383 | -0.20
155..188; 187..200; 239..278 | 0.14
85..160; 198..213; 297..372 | 0.39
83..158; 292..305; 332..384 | -0.11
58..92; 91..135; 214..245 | -0.10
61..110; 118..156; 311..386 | -0.05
